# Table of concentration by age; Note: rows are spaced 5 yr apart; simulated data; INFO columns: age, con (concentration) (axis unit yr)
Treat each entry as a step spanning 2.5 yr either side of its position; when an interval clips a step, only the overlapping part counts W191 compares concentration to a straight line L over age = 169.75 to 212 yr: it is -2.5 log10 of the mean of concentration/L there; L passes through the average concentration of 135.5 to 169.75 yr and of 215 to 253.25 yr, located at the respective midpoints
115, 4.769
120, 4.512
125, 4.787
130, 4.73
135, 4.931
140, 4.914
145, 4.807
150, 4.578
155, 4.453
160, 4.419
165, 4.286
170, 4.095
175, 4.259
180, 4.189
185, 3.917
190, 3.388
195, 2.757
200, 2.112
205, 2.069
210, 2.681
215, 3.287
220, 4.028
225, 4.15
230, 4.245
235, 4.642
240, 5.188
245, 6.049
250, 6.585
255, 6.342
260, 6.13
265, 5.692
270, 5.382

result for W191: 0.41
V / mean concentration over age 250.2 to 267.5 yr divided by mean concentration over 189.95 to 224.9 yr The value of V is 2.1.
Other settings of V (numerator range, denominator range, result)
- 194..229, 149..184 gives 0.72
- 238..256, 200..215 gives 2.43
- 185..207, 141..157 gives 0.59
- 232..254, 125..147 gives 1.16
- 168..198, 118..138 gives 0.79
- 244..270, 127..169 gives 1.32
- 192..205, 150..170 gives 0.55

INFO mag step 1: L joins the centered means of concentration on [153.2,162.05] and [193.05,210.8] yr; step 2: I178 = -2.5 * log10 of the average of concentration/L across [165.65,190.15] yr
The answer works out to -0.17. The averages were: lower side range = 4.44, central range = 4.05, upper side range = 2.37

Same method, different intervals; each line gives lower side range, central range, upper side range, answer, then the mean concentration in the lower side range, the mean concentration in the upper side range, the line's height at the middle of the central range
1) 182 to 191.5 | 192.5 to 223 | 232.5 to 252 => 0.49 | 3.71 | 5.59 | 4.42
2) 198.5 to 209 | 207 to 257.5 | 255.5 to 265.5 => -0.14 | 2.17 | 6.04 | 4.12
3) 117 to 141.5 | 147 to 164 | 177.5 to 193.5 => -0.04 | 4.77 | 3.76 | 4.3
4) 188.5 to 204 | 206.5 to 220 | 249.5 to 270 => 0.16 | 2.65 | 6.05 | 3.56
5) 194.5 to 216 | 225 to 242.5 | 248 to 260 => 0.03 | 2.52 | 6.39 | 4.78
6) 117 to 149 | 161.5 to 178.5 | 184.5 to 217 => -0.14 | 4.77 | 2.82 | 3.7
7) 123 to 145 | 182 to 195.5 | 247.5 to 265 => 0.49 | 4.84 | 6.26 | 5.47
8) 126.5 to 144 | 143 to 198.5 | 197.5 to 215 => -0.12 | 4.85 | 2.43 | 3.64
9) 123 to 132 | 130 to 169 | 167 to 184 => -0.03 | 4.76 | 4.16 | 4.48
